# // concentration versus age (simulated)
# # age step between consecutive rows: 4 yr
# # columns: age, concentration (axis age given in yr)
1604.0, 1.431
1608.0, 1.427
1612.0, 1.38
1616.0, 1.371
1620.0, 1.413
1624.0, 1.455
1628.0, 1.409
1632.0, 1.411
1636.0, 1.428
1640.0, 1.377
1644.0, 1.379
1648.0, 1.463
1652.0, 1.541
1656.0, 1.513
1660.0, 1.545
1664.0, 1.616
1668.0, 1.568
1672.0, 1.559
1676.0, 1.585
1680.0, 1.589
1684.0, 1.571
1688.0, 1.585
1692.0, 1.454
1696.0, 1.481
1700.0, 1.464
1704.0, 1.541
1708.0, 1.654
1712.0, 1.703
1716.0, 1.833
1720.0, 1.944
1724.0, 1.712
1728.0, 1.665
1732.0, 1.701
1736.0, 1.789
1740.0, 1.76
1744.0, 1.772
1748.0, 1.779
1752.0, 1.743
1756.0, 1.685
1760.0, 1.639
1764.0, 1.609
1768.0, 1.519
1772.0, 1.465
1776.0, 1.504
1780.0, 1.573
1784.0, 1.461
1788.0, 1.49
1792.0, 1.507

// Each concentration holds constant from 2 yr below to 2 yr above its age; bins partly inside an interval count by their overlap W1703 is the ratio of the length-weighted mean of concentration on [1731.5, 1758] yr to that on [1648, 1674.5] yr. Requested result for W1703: 1.13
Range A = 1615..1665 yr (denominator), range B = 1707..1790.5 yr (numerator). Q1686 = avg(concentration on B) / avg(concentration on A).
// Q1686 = 1.15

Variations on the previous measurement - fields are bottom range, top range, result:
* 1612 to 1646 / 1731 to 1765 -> 1.23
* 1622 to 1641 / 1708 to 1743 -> 1.24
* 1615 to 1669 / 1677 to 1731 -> 1.11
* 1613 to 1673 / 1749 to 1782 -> 1.09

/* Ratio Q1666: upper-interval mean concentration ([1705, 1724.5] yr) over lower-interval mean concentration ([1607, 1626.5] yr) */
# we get 1.25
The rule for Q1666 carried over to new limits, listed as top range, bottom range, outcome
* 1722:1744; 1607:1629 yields 1.23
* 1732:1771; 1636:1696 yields 1.11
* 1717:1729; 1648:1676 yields 1.15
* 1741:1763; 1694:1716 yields 1.08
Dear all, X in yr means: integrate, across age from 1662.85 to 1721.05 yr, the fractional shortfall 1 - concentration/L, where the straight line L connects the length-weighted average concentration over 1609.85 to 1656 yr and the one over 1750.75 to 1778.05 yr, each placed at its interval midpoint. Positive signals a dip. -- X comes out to -4.1 yr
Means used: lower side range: 1.42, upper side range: 1.59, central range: 1.6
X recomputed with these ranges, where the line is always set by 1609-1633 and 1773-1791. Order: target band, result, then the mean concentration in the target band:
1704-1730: -4.8 yr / 1.74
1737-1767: -4.5 yr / 1.71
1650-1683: -3.0 yr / 1.56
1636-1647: 0.2 yr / 1.39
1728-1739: -1.9 yr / 1.73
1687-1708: -0.9 yr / 1.52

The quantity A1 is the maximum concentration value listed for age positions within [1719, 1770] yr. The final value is 1.944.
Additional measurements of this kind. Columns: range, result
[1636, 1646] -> 1.428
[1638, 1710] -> 1.654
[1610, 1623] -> 1.413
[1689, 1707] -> 1.541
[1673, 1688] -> 1.589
